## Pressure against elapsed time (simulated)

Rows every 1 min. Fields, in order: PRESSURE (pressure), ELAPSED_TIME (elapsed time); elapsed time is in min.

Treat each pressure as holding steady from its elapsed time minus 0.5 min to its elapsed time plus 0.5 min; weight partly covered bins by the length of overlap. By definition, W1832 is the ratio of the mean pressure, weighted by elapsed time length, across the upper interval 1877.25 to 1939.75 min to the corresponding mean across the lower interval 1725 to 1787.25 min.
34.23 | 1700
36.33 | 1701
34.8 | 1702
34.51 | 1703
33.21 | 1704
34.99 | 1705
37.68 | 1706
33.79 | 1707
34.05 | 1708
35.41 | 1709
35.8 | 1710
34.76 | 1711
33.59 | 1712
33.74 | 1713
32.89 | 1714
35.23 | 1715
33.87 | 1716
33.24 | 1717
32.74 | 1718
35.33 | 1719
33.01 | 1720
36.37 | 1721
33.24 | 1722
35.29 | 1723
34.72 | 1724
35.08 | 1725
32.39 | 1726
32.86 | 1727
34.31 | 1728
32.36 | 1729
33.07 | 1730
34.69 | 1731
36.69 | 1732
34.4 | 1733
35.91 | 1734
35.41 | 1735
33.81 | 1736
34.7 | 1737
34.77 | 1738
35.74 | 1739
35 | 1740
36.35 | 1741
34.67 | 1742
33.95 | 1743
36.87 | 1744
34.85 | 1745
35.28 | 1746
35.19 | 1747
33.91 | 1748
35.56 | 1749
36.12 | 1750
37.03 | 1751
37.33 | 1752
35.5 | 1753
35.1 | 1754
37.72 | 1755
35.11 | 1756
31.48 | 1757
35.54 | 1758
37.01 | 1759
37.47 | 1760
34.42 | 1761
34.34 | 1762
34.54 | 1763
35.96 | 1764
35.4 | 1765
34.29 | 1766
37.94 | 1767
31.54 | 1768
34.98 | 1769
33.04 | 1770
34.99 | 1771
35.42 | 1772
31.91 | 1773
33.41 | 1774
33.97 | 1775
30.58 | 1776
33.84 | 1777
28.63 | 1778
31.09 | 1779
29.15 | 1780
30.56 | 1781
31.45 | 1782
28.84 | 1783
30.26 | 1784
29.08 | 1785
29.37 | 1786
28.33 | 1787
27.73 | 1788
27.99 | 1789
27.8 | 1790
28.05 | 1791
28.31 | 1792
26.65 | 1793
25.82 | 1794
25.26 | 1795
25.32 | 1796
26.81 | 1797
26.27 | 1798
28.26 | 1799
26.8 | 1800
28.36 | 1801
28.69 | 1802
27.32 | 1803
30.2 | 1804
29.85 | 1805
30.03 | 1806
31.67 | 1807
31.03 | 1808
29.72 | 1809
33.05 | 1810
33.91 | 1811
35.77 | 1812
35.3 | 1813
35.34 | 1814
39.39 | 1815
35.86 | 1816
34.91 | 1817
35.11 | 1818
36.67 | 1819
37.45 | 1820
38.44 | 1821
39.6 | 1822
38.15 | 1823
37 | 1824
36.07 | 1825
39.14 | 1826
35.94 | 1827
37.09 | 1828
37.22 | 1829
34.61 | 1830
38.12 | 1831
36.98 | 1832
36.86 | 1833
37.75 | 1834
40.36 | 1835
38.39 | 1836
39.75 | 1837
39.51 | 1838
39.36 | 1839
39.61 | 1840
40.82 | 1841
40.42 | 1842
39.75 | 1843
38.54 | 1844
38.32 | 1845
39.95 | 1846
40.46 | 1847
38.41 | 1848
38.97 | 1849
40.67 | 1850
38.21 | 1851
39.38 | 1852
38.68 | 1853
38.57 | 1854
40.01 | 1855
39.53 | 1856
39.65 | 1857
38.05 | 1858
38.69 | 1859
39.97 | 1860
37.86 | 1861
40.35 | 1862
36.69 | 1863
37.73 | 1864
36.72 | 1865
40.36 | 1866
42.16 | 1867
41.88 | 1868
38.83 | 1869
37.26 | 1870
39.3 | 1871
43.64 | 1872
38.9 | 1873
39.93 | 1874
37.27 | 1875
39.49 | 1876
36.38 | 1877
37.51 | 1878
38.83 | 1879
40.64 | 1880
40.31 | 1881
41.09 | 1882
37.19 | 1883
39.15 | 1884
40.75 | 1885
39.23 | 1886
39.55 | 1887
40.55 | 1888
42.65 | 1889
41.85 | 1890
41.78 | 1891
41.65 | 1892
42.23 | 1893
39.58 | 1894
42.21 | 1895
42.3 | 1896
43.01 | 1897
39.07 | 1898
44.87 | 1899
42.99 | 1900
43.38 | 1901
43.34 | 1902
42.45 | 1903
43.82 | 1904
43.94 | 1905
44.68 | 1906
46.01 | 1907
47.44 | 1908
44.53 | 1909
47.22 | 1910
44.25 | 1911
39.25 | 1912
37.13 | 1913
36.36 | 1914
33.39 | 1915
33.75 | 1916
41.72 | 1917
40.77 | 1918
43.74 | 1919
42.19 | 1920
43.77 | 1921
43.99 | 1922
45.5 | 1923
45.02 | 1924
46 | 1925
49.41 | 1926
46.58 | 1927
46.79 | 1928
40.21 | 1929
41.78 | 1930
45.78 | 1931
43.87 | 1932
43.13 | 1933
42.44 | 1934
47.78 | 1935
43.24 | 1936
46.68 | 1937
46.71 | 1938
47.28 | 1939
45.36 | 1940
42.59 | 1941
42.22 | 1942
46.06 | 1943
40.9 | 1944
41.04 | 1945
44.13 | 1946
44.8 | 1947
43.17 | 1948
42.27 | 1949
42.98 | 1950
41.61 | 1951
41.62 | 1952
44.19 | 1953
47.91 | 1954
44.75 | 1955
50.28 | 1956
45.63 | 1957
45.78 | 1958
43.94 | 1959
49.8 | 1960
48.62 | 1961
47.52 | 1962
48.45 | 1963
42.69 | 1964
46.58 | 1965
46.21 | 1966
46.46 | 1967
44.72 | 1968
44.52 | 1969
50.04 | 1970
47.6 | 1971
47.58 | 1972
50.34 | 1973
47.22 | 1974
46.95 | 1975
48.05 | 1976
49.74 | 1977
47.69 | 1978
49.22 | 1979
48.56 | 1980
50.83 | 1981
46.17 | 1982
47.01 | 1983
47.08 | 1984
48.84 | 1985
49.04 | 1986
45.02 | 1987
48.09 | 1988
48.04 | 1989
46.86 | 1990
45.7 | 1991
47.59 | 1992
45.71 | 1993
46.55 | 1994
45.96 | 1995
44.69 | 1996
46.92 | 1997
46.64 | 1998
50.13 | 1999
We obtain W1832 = 1.2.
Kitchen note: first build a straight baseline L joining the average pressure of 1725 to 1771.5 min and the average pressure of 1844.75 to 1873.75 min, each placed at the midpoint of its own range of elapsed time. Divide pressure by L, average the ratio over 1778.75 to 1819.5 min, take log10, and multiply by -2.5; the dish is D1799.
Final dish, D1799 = 0.22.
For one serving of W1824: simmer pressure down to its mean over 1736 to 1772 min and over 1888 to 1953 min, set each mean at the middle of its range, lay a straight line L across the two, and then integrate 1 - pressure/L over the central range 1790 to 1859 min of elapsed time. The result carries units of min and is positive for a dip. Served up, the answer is 6.2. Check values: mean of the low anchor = 35.2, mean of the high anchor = 43.1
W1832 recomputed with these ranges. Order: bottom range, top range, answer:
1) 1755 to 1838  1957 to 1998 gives 1.43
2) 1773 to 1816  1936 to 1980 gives 1.52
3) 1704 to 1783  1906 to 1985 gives 1.31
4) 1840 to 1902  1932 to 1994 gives 1.15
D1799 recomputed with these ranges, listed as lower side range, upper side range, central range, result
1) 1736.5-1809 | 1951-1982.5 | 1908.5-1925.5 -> 0.04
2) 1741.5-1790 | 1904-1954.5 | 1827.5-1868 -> -0.01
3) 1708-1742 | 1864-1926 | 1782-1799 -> 0.31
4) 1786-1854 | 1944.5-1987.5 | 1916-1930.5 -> -0.02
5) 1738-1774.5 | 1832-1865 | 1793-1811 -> 0.28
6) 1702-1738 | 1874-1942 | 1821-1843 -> 0.02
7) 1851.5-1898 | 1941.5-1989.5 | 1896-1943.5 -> -0.01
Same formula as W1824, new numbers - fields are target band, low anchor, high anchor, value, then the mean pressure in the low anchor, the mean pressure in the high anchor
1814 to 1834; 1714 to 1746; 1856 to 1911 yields 0.7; 34.5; 40.9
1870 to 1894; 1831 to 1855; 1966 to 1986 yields 1.0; 39.1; 47.8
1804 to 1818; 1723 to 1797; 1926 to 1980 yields 1.1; 33.1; 45.6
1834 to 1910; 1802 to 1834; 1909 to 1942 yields -2.4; 35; 43.2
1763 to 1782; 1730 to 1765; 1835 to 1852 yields 1.7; 35.3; 39.5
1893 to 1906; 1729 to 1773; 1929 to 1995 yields 0.0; 35.1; 46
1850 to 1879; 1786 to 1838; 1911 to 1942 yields -1.1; 33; 43.1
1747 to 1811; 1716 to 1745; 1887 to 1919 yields 8.5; 34.5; 41.9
